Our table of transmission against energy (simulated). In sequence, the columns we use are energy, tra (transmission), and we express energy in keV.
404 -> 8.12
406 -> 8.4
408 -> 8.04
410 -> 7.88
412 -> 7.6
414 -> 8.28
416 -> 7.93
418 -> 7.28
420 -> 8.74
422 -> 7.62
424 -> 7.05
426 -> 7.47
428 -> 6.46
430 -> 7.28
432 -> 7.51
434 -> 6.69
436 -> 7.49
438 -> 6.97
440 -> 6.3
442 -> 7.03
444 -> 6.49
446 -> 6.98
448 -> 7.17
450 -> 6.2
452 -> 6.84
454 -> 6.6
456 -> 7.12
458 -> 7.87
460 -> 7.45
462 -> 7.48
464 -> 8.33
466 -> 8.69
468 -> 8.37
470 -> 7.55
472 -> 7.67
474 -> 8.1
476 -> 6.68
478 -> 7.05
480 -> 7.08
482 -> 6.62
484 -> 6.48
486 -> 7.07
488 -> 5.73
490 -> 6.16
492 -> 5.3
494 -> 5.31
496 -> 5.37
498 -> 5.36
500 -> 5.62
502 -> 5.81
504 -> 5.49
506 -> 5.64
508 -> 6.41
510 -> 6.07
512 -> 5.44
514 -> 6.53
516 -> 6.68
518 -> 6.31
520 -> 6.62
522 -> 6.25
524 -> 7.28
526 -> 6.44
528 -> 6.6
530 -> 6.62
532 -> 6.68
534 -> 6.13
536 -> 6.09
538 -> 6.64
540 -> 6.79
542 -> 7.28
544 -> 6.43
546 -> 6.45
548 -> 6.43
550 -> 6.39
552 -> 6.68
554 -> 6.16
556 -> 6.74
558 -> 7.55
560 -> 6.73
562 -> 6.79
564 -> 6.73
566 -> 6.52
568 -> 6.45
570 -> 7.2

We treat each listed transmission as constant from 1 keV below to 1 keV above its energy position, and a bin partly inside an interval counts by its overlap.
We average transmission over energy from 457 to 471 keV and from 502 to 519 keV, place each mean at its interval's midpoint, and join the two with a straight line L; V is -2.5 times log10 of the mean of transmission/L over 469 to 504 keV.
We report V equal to 0.110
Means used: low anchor 7.96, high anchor 6.06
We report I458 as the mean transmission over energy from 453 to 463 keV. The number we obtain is 7.3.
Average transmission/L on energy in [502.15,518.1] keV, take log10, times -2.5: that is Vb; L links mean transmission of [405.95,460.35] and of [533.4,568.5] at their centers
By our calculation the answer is 0.14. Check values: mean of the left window 7.29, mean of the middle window 6.04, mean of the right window 6.62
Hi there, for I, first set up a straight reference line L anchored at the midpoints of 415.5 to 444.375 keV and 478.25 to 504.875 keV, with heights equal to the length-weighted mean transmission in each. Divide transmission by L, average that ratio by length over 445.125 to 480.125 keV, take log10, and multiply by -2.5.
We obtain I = -0.13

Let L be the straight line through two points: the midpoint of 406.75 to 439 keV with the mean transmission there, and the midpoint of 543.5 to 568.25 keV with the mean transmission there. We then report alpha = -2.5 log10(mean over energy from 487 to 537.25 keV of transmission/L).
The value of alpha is 0.140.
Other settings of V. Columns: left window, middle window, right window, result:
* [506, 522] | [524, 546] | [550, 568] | -0.02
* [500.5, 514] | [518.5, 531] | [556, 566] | -0.07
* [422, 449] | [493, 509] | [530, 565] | 0.20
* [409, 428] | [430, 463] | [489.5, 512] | 0.00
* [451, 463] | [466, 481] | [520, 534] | -0.07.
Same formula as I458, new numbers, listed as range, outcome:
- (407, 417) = 7.95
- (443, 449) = 6.88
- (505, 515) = 6.02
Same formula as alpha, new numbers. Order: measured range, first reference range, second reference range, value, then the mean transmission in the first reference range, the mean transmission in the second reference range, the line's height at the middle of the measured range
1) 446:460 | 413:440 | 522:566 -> 0.03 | 7.4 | 6.64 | 7.23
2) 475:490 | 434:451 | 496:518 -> -0.07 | 6.82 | 5.9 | 6.25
